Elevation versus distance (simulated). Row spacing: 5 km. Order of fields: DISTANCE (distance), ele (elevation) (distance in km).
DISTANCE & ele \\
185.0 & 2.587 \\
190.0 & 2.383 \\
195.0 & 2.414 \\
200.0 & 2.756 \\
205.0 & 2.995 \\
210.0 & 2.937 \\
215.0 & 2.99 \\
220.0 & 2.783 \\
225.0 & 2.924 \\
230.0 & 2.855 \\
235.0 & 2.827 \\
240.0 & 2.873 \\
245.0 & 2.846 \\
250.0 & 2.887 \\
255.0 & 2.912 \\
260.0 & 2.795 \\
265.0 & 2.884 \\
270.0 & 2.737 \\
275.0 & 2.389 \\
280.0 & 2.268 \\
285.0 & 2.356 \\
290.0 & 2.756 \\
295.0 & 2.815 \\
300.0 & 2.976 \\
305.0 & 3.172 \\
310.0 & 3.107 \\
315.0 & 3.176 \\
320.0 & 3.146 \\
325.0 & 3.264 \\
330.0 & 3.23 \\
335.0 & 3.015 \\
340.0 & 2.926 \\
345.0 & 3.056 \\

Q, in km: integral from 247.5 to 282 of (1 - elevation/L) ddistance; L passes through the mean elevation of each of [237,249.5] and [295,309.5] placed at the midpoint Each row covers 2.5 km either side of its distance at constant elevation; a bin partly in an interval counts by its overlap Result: 2.6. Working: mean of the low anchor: 2.86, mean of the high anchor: 3.03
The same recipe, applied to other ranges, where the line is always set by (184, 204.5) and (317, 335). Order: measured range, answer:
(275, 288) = 2.77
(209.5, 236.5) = -1.76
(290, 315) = 0.57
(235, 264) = -0.31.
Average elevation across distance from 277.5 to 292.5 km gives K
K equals 2.46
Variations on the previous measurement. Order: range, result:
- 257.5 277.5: 2.7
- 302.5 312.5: 3.14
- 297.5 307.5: 3.07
